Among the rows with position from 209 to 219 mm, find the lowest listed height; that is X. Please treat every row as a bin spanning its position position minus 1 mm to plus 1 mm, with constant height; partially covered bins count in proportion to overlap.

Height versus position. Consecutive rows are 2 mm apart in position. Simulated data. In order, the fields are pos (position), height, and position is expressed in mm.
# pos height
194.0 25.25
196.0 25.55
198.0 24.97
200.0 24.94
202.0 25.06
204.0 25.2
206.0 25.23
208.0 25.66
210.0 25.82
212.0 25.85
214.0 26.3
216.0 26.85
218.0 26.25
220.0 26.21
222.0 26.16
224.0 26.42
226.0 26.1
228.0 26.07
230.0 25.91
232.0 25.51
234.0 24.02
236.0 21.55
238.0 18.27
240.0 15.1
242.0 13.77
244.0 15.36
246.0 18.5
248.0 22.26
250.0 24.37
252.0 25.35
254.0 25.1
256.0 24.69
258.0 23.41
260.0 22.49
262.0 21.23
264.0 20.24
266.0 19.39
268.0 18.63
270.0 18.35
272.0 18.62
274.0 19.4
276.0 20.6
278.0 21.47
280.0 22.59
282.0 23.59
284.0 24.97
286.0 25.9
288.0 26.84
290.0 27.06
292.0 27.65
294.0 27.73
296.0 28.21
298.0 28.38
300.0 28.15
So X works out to 25.82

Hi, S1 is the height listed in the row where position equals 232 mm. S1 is 25.51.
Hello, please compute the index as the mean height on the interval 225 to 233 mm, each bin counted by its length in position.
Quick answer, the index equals 25.9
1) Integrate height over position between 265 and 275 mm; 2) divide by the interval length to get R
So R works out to 18.9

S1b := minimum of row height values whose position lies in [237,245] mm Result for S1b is 13.77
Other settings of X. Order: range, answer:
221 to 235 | 24.02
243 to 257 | 15.36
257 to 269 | 18.63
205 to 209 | 25.23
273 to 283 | 19.4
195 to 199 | 24.97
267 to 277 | 18.35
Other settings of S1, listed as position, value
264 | 20.24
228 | 26.07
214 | 26.3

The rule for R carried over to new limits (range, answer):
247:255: 24.3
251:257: 25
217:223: 26.2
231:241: 20.9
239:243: 14.4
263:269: 19.4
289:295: 27.5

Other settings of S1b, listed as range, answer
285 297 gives 25.9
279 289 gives 22.59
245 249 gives 18.5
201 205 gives 25.06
